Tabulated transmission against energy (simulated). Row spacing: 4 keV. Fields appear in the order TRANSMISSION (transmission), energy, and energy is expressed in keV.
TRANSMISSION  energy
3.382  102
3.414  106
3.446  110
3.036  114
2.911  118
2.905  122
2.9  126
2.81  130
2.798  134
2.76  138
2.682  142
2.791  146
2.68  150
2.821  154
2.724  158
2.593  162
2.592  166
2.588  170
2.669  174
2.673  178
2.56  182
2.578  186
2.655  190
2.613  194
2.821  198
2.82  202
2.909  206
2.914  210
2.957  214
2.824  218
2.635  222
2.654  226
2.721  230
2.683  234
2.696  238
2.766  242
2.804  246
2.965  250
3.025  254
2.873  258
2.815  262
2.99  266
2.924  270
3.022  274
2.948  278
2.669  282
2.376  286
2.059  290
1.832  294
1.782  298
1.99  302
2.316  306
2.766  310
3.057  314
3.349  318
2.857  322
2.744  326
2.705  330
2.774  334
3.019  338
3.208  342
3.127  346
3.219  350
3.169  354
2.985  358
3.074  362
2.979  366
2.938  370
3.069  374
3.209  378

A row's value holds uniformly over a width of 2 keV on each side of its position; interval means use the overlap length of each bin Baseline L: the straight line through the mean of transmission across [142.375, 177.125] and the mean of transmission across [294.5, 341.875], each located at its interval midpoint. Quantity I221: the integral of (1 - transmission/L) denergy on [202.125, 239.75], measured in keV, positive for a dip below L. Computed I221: -1.5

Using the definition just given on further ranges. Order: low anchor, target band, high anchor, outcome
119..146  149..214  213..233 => 1.5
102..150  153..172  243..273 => 1.9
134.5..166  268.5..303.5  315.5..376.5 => 6.3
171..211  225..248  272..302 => -1.6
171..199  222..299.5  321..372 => 3.7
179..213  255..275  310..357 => -0.4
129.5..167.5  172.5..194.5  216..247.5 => 0.8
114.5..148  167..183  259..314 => 0.7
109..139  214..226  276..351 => 0.2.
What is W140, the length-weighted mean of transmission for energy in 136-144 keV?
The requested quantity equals 2.72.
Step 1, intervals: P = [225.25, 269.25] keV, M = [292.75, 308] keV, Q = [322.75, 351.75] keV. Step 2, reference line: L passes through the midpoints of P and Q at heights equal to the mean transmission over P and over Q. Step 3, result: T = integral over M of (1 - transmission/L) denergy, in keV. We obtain 4.8 keV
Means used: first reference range 2.83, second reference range 2.96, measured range 1.99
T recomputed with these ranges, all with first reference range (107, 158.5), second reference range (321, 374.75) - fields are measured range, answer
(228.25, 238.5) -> 0.81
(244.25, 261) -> 0.17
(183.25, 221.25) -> 1.81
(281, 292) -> 2.30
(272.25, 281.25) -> 0.04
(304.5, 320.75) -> 0.46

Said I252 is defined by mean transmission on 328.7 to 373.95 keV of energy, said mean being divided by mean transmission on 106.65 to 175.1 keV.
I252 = 1.07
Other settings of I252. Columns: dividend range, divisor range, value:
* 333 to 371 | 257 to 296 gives 1.16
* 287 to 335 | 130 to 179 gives 0.93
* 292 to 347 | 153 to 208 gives 1.00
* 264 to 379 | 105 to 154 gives 0.96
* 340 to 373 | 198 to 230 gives 1.10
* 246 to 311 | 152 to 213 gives 0.96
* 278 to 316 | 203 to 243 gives 0.85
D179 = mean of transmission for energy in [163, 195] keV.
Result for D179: 2.62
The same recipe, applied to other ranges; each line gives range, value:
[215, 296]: 2.72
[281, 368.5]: 2.73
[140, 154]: 2.73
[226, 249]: 2.74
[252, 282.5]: 2.92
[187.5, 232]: 2.77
